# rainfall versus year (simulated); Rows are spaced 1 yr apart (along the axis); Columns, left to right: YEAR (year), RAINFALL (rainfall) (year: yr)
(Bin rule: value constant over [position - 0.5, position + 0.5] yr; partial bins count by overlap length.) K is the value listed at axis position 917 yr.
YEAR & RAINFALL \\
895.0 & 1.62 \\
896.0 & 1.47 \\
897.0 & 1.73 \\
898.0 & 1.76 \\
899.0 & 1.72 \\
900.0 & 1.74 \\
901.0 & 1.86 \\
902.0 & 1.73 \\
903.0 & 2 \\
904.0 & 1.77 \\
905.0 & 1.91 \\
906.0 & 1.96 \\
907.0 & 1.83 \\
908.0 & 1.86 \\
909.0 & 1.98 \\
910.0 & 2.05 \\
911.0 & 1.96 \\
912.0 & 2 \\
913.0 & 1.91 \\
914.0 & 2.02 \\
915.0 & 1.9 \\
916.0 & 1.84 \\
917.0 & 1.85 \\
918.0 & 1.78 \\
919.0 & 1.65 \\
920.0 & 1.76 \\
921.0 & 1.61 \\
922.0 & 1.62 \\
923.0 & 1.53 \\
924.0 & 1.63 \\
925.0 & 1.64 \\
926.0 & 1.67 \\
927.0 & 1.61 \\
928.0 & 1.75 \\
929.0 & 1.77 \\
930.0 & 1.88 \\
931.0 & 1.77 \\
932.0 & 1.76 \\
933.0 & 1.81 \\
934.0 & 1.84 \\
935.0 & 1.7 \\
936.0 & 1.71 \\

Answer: 1.85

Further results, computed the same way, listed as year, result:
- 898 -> 1.76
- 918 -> 1.78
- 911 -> 1.96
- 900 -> 1.74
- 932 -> 1.76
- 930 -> 1.88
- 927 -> 1.61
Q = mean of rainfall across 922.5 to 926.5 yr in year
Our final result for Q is 1.62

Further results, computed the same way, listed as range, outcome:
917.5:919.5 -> 1.71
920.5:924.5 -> 1.6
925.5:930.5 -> 1.74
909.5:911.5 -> 2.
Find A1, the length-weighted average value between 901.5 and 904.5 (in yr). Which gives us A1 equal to 1.83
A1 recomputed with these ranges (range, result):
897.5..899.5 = 1.74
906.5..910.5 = 1.93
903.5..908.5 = 1.87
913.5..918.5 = 1.88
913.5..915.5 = 1.96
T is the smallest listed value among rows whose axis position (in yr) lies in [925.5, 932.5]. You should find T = 1.61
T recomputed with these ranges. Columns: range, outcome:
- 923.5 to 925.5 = 1.63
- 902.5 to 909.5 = 1.77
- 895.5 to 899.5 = 1.47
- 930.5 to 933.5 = 1.76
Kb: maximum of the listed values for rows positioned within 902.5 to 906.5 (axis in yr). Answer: 2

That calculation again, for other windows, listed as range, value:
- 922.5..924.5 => 1.63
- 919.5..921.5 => 1.76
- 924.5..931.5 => 1.88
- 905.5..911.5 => 2.05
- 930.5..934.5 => 1.84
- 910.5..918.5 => 2.02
